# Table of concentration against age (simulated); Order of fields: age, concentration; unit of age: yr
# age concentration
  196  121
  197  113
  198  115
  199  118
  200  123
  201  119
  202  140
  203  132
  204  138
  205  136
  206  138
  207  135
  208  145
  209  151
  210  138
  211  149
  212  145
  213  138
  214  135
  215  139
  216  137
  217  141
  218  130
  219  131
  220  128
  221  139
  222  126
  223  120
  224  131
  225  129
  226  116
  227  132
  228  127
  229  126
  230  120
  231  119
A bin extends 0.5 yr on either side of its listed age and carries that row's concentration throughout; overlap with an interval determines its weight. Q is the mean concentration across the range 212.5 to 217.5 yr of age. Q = 138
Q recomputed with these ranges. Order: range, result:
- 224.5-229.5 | 126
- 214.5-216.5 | 138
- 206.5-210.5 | 142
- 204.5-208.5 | 138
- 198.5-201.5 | 120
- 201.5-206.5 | 137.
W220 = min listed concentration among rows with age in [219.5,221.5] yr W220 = 128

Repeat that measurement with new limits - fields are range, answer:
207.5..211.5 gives 138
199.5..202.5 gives 119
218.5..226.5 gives 116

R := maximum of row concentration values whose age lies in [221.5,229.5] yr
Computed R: 132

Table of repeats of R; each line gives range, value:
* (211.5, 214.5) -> 145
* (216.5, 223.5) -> 141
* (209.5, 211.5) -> 149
